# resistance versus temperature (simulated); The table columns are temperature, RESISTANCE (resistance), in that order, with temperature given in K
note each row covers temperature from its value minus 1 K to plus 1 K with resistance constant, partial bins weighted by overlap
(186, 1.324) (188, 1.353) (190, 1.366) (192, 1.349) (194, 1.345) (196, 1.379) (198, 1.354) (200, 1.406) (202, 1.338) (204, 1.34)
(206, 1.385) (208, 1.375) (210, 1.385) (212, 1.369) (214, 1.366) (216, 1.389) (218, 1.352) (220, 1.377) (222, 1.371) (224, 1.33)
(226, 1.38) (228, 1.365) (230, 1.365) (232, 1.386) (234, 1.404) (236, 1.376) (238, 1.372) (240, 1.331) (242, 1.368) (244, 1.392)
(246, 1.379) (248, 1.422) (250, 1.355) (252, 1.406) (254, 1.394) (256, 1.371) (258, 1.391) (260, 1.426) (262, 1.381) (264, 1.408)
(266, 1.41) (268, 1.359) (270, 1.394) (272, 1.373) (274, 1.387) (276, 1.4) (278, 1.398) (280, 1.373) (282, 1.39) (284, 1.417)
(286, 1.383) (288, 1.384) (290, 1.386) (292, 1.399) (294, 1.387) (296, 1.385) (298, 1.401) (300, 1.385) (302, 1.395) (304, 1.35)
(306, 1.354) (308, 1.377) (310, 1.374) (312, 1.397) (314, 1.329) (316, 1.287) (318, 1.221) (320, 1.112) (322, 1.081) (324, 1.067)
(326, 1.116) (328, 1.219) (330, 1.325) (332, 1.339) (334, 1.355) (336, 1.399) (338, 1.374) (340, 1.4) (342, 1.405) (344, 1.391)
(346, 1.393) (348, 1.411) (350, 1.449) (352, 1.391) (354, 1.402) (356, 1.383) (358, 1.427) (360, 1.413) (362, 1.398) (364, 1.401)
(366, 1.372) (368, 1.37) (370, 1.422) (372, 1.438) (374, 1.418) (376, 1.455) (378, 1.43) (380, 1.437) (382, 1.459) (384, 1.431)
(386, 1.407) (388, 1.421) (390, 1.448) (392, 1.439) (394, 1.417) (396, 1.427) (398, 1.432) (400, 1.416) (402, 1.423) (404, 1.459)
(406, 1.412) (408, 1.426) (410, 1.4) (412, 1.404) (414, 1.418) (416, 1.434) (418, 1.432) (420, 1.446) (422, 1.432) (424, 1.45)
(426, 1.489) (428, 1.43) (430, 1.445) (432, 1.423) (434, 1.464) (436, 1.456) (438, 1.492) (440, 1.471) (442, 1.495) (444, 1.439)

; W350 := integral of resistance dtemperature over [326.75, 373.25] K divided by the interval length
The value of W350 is 1.38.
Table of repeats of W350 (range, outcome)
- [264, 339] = 1.34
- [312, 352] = 1.3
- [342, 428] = 1.42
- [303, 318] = 1.34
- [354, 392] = 1.42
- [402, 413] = 1.42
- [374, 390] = 1.43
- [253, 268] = 1.39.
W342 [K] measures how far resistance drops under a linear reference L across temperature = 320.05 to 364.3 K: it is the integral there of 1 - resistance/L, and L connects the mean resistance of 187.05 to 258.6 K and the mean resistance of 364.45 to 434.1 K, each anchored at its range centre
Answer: 2.3 K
